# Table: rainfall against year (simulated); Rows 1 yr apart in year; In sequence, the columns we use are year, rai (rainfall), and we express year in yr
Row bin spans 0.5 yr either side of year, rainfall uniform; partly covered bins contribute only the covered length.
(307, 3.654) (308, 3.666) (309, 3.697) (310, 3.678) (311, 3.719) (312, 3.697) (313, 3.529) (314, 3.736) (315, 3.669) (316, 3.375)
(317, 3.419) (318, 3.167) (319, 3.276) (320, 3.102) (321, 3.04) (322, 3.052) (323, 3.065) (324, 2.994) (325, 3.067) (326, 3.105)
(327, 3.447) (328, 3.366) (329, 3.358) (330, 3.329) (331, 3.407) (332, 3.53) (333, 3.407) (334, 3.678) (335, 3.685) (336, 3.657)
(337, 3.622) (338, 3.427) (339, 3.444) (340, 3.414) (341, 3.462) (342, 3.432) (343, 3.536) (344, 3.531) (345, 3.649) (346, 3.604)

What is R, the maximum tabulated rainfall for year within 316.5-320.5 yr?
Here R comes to 3.419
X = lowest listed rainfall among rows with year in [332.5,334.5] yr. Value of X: 3.407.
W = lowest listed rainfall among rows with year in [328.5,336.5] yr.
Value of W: 3.329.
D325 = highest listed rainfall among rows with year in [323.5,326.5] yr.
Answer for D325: 3.105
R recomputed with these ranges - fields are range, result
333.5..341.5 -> 3.685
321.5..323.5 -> 3.065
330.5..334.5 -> 3.678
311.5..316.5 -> 3.736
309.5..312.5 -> 3.719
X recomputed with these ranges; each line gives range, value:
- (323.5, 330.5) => 2.994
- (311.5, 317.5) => 3.375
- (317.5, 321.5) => 3.04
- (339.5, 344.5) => 3.414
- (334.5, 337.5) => 3.622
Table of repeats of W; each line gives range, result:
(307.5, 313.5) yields 3.529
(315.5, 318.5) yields 3.167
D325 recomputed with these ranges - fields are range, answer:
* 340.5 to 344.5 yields 3.536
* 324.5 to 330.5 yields 3.447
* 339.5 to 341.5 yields 3.462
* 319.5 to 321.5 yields 3.102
